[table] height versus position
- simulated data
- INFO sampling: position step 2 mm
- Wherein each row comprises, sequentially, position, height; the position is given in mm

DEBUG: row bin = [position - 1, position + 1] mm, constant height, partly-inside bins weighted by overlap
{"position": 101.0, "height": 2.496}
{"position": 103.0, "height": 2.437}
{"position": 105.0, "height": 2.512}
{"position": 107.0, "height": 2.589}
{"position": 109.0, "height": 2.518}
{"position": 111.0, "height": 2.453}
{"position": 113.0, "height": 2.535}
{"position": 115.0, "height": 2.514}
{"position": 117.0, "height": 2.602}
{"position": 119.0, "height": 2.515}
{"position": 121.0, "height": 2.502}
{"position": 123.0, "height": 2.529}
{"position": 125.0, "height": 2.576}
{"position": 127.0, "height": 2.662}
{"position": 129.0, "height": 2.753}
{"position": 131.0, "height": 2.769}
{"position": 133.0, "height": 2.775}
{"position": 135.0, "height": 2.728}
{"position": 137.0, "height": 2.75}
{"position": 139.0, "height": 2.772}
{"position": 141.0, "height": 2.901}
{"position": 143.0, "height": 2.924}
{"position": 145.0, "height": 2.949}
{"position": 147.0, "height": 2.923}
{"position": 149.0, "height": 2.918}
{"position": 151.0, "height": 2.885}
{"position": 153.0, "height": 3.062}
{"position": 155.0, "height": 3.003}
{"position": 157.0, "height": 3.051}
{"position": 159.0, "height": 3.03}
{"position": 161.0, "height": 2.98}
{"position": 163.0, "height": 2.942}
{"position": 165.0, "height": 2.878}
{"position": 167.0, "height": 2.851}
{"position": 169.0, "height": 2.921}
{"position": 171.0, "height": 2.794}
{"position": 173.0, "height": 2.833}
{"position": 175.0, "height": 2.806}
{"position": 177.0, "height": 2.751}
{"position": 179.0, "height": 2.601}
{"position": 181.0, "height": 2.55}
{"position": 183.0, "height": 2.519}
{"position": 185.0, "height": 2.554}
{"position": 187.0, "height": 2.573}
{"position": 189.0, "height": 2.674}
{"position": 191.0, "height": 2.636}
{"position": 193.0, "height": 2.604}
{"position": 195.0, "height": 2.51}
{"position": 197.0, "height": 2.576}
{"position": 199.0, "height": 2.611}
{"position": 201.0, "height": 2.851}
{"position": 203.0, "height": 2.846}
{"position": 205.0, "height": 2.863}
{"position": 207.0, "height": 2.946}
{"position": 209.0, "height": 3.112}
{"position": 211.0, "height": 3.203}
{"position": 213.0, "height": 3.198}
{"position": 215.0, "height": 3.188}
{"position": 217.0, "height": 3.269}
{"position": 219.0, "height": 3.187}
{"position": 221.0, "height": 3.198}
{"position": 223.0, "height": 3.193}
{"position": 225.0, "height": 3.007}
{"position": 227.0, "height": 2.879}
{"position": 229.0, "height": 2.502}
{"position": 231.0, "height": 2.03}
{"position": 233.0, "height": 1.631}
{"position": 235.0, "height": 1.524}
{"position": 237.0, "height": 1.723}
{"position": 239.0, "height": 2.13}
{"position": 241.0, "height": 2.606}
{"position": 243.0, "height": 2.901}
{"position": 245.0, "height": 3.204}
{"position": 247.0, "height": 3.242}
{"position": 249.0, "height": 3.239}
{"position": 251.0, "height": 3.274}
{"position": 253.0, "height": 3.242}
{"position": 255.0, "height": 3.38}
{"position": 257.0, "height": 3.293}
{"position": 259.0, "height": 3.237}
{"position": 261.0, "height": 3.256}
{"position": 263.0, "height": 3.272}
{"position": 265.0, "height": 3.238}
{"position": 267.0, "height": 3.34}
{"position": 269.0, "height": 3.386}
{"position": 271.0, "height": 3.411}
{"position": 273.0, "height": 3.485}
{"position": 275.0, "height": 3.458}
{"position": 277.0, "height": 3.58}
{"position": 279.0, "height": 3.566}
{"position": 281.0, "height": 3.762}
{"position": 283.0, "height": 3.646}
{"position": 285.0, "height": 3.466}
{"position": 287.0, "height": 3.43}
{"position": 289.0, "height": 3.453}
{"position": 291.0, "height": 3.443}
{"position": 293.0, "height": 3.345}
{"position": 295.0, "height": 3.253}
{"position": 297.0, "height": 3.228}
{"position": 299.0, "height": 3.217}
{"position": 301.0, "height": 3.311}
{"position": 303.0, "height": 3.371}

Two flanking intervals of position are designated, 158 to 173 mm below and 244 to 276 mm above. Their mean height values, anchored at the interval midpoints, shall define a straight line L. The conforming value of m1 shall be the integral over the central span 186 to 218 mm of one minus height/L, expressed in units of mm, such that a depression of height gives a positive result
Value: 2.2 mm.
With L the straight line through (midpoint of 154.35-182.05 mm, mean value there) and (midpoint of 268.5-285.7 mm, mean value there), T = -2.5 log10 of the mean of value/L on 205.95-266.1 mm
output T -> 0.128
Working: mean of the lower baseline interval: 2.85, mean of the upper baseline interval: 3.53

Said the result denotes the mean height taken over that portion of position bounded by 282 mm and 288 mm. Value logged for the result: 3.51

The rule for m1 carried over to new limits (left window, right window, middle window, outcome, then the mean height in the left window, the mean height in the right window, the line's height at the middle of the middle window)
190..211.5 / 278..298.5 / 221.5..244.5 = 4.7 mm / 2.79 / 3.45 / 3.03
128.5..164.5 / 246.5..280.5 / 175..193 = 2.5 mm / 2.9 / 3.35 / 3.04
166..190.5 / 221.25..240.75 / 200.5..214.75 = -3.0 mm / 2.7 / 2.34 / 2.5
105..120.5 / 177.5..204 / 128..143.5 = -1.4 mm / 2.53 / 2.63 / 2.56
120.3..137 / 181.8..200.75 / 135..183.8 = -4.1 mm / 2.67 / 2.59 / 2.63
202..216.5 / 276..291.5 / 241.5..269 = 1.0 mm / 3.06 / 3.55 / 3.36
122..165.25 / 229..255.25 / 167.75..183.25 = 0.2 mm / 2.85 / 2.6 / 2.77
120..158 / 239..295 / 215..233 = 1.7 mm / 2.81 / 3.32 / 3.15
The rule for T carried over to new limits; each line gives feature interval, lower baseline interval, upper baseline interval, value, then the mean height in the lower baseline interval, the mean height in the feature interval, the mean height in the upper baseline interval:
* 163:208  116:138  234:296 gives 0.06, 2.65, 2.72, 3.19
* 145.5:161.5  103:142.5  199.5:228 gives -0.08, 2.63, 2.98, 3.06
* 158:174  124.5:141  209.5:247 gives -0.07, 2.74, 2.9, 2.72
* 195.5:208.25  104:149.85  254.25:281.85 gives 0.11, 2.68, 2.78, 3.4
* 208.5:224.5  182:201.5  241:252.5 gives -0.13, 2.6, 3.19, 3.13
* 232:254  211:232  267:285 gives 0.22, 2.98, 2.61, 3.52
